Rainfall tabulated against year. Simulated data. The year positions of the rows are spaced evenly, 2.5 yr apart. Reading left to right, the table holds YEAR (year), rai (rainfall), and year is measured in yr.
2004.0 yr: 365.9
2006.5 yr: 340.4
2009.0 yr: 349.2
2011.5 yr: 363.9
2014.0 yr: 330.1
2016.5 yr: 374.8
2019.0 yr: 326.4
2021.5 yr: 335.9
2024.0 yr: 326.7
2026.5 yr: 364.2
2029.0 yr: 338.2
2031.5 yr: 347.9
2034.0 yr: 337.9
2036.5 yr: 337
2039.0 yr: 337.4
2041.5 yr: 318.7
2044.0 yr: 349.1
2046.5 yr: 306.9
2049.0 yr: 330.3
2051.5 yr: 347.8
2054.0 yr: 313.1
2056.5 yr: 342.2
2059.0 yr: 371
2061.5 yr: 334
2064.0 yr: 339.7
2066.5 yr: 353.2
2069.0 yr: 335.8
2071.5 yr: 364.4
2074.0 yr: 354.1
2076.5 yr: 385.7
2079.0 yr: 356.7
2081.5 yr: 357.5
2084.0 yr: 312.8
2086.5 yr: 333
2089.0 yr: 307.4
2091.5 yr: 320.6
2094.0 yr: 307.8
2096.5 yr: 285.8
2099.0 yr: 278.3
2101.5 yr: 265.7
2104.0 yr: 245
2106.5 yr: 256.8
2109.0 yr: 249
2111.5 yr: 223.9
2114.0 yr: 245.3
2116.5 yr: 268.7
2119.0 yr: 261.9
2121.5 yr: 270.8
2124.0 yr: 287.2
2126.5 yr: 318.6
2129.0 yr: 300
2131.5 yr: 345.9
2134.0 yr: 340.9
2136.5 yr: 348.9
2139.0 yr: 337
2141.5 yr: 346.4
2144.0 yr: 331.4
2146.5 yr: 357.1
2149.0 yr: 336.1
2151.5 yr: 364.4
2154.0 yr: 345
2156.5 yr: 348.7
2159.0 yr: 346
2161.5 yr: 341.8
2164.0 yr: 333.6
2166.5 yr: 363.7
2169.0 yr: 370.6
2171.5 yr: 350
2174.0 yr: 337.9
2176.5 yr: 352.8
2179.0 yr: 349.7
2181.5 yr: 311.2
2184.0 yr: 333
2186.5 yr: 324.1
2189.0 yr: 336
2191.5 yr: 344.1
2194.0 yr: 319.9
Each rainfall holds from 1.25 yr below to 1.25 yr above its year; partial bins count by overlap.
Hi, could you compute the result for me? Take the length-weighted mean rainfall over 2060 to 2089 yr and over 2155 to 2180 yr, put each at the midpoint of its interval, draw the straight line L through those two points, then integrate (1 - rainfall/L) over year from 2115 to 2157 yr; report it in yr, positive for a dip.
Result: 3.0 yr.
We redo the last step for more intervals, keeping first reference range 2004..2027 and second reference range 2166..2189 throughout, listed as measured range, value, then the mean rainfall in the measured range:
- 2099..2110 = 2.8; 257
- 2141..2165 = -0.1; 345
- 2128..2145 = 0.4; 336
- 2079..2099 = 1.6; 318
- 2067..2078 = -0.5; 359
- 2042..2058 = 0.6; 332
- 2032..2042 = 0.3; 335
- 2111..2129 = 3.8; 272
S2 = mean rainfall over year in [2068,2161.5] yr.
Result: 315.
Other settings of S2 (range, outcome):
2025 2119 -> 319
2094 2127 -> 266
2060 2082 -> 354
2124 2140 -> 328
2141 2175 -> 348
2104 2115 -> 244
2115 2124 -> 269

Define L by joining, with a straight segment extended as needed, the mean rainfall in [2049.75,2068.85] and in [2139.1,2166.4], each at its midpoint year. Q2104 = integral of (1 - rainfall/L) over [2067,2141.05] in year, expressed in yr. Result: 8.0 yr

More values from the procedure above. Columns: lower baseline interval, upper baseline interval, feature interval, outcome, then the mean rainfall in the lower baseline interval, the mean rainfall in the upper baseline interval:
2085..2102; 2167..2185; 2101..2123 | 4.0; 301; 345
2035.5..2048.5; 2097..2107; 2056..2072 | -2.2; 330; 264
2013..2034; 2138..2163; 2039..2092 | 0.6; 343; 345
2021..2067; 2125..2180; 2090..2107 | 3.0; 338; 344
